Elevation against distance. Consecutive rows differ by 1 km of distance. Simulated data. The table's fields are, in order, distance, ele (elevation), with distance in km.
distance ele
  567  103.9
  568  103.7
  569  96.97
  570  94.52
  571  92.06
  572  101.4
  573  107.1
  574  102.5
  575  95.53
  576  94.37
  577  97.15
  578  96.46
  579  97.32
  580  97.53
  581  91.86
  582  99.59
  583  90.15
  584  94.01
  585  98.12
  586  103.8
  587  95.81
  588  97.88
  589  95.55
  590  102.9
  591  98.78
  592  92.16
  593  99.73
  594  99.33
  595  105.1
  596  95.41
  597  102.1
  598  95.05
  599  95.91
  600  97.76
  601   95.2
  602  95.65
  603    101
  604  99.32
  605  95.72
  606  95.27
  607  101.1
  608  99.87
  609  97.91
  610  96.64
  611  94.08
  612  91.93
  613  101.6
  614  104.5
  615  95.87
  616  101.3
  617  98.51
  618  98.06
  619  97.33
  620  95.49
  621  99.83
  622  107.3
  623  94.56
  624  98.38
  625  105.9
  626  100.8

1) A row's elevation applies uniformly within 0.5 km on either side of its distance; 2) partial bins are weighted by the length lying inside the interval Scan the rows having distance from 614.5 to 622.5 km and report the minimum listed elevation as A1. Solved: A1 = 95.49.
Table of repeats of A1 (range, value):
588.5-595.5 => 92.16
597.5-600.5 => 95.05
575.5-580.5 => 94.37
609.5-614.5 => 91.93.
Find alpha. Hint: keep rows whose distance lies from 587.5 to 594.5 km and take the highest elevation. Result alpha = 102.9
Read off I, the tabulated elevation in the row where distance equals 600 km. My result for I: 97.76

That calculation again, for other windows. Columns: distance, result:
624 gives 98.38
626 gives 100.8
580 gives 97.53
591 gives 98.78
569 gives 96.97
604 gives 99.32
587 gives 95.81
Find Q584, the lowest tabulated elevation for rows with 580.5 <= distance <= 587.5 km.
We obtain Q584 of 90.15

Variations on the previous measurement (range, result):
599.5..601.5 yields 95.2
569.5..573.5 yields 92.06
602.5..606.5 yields 95.27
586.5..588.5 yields 95.81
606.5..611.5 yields 94.08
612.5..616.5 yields 95.87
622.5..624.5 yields 94.56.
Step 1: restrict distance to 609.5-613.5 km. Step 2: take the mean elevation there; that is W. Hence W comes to 96.1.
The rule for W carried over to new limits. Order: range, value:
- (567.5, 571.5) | 96.8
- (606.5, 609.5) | 99.6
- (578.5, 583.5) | 95.3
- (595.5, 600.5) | 97.2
